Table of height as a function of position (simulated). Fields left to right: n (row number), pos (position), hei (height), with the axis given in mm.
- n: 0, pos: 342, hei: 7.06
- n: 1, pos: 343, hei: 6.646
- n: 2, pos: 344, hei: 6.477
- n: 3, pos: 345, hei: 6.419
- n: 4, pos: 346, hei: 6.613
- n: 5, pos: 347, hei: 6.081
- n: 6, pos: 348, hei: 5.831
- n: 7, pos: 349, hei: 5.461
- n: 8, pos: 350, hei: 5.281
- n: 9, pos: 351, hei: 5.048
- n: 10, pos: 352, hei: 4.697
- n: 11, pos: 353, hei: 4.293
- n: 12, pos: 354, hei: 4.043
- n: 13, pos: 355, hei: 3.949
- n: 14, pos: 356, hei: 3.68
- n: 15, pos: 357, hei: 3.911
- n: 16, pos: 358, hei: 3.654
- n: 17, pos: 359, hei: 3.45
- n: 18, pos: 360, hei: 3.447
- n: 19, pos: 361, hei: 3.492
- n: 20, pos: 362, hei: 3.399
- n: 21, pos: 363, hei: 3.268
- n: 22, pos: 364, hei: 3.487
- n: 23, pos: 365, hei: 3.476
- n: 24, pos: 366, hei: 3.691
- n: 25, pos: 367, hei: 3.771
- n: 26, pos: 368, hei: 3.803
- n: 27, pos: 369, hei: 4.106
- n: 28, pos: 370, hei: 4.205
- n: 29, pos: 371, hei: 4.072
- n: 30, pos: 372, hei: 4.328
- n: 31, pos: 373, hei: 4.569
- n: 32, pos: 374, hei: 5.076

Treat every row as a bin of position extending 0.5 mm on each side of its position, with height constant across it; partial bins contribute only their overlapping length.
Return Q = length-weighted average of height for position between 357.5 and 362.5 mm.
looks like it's 3.49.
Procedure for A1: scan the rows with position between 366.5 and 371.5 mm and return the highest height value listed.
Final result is 4.205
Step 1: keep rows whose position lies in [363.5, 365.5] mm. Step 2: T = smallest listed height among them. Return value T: 3.476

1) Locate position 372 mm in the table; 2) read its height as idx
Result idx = 4.328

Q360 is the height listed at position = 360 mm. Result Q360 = 3.447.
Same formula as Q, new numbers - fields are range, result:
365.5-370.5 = 3.92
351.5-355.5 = 4.25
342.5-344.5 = 6.56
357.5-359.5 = 3.55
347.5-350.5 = 5.52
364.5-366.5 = 3.58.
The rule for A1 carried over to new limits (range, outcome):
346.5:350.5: 6.081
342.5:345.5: 6.646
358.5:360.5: 3.45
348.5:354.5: 5.461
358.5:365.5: 3.492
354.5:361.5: 3.949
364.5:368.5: 3.803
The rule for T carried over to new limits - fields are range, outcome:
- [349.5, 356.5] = 3.68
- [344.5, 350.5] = 5.281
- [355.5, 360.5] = 3.447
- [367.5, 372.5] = 3.803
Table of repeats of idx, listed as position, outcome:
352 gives 4.697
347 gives 6.081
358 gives 3.654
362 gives 3.399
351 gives 5.048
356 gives 3.68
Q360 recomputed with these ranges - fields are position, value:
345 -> 6.419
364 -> 3.487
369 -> 4.106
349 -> 5.461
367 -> 3.771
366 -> 3.691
